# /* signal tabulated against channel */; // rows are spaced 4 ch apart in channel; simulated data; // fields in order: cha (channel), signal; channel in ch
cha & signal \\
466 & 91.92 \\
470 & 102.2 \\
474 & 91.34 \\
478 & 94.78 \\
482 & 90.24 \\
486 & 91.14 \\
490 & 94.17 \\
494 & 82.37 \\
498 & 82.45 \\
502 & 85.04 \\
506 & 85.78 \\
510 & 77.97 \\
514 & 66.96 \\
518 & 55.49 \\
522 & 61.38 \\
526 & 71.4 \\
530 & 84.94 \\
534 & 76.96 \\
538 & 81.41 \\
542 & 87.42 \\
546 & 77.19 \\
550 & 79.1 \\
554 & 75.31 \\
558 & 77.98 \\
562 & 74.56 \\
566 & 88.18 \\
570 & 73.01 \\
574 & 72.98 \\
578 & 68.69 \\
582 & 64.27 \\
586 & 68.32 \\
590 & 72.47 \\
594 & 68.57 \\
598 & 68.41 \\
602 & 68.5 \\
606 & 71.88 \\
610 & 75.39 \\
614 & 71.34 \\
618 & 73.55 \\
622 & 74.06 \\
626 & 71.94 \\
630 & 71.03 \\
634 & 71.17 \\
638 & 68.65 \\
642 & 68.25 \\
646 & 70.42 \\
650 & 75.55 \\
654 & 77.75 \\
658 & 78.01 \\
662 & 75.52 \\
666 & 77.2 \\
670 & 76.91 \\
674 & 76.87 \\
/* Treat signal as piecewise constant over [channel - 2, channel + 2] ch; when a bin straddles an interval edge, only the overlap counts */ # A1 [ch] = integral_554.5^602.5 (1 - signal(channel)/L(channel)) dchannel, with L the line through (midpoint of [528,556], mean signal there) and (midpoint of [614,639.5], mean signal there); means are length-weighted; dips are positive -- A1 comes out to 2.7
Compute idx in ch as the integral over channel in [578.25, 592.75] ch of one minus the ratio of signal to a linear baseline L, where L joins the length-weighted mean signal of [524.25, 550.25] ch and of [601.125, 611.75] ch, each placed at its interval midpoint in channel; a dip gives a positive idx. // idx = 1.2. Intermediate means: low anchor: 79.9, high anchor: 72.2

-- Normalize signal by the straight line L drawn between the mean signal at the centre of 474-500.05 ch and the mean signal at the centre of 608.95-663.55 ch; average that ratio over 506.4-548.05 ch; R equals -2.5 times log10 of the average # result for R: 0.14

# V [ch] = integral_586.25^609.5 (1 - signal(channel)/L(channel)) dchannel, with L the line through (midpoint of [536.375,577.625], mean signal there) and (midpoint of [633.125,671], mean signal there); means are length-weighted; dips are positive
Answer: 1.9 ch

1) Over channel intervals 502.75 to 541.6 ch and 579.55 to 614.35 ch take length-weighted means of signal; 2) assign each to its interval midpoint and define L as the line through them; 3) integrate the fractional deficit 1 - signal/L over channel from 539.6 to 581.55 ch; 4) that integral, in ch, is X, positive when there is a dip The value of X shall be -2.8 ch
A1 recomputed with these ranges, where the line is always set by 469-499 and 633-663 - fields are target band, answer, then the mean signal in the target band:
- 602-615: 0.9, 72.3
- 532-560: 1.6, 79.3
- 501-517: 2.0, 77.1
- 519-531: 2.3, 70.1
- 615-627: 0.5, 73.1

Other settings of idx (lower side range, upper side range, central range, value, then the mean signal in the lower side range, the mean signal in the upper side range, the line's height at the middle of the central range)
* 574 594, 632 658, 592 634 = -0.51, 68.9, 72.4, 70.6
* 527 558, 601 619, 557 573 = -0.16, 79.9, 72.3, 77.3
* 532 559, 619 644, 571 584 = 1.24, 79.4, 71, 76.3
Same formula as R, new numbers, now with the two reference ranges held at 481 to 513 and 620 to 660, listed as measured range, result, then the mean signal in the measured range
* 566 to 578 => 0.06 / 74.8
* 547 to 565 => 0.04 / 77.4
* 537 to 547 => -0.02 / 82.5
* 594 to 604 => 0.12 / 68.5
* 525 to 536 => 0.06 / 78.3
